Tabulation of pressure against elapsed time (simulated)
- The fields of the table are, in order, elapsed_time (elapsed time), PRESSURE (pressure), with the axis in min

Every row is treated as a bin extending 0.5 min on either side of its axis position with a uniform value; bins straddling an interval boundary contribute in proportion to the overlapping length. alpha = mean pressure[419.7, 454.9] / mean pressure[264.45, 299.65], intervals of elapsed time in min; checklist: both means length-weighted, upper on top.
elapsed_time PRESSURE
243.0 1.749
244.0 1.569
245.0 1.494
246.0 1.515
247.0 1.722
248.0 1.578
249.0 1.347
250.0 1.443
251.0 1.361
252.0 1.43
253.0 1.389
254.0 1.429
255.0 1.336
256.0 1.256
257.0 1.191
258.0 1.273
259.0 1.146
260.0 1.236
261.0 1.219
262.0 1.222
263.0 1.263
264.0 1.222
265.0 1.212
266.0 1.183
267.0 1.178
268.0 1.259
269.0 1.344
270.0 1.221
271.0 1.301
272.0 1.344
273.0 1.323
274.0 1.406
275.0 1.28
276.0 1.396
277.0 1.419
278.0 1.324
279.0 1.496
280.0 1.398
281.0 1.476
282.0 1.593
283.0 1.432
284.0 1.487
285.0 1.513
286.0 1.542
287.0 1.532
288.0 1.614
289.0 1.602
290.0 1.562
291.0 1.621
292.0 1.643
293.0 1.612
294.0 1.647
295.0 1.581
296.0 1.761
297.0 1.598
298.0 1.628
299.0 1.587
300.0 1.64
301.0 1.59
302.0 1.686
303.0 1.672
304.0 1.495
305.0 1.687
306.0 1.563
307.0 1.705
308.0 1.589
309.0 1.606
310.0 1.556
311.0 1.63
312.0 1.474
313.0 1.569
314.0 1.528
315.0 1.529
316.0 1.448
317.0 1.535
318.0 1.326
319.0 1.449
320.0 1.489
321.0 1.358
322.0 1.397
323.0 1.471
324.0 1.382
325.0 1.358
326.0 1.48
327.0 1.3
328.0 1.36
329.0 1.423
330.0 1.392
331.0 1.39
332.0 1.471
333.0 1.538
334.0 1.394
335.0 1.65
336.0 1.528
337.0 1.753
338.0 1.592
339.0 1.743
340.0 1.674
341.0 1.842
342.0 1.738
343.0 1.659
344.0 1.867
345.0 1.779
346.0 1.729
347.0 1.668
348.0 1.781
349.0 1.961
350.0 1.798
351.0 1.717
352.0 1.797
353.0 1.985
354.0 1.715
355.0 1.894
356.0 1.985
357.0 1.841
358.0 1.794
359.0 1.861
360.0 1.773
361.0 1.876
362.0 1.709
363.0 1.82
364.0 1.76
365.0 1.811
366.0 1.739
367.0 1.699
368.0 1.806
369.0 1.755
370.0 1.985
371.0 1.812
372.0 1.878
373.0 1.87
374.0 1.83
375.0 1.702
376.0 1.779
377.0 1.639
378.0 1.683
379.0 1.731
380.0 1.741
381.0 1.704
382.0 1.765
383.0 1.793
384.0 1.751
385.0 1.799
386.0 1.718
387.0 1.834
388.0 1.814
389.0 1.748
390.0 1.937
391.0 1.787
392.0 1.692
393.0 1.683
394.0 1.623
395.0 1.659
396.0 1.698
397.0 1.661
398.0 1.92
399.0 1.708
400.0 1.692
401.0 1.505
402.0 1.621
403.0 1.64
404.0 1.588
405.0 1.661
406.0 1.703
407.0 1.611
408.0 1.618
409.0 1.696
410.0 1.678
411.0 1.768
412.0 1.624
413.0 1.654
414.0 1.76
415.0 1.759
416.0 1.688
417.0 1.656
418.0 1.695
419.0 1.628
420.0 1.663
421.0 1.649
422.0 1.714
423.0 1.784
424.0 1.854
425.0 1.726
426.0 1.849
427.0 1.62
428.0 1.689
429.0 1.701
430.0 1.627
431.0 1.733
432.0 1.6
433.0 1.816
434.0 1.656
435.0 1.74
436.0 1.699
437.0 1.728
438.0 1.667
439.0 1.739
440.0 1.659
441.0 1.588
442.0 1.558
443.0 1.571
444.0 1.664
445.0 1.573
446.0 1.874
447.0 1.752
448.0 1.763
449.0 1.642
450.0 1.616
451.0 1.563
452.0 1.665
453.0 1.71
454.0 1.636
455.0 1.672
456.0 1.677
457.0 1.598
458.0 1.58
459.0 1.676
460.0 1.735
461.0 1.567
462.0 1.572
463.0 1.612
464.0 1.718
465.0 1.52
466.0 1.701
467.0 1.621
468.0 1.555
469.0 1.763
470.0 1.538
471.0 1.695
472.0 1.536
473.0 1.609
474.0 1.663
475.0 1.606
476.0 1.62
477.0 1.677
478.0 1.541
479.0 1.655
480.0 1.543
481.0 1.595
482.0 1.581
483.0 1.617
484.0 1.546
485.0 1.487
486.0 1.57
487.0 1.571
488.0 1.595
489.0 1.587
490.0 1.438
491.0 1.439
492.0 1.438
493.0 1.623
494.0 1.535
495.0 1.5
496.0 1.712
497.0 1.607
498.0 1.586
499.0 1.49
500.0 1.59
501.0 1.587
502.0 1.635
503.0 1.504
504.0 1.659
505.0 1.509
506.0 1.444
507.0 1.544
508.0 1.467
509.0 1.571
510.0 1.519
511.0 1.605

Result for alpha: 1.16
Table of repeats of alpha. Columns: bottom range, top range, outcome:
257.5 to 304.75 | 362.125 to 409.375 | 1.20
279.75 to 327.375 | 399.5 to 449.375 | 1.09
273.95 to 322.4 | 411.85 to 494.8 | 1.07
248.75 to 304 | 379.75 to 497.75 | 1.16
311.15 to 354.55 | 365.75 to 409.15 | 1.10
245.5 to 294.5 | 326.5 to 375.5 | 1.23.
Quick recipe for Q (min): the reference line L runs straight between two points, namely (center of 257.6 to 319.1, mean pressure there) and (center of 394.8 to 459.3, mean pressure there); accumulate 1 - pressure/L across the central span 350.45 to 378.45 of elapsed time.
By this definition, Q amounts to -3.90 min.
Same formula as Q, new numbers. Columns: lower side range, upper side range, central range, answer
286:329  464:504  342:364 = -3.6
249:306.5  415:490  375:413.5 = -3.2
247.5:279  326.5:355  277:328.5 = -1.7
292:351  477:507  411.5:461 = -3.6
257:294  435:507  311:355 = -4.0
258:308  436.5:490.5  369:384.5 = -2.3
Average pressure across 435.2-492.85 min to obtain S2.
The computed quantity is 1.62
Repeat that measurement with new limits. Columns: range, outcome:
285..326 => 1.56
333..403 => 1.75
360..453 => 1.72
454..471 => 1.63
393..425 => 1.68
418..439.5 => 1.71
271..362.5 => 1.59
